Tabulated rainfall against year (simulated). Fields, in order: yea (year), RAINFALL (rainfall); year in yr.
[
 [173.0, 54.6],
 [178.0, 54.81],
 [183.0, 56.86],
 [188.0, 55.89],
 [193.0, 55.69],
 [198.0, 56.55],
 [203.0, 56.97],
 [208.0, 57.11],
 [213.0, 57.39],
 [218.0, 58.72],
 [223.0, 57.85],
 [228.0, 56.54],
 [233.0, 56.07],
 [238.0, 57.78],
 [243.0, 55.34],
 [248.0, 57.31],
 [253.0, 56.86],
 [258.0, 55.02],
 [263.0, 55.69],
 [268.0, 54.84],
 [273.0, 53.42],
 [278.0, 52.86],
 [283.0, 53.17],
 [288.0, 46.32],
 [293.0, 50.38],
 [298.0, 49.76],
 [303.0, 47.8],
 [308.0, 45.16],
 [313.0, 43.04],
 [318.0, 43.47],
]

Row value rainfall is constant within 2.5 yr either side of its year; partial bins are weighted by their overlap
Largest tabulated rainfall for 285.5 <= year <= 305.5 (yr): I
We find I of 50.38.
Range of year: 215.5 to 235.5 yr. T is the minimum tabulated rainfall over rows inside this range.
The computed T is 56.07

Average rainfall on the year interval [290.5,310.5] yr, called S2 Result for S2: 48.3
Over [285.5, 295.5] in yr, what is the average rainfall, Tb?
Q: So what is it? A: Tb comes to 48.4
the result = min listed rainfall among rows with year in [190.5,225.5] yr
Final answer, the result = 55.69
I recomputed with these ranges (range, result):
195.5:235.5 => 58.72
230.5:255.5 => 57.78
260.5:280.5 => 55.69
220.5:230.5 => 57.85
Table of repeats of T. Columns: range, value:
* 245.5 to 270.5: 54.84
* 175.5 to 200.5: 54.81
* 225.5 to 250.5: 55.34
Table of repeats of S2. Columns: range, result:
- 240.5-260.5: 56.1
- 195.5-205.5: 56.8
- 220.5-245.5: 56.7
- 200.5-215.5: 57.2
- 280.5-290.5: 49.7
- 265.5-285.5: 53.6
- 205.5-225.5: 57.8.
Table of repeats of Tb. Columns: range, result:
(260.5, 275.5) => 54.7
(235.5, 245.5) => 56.6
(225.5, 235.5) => 56.3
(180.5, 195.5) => 56.1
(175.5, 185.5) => 55.8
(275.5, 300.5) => 50.5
